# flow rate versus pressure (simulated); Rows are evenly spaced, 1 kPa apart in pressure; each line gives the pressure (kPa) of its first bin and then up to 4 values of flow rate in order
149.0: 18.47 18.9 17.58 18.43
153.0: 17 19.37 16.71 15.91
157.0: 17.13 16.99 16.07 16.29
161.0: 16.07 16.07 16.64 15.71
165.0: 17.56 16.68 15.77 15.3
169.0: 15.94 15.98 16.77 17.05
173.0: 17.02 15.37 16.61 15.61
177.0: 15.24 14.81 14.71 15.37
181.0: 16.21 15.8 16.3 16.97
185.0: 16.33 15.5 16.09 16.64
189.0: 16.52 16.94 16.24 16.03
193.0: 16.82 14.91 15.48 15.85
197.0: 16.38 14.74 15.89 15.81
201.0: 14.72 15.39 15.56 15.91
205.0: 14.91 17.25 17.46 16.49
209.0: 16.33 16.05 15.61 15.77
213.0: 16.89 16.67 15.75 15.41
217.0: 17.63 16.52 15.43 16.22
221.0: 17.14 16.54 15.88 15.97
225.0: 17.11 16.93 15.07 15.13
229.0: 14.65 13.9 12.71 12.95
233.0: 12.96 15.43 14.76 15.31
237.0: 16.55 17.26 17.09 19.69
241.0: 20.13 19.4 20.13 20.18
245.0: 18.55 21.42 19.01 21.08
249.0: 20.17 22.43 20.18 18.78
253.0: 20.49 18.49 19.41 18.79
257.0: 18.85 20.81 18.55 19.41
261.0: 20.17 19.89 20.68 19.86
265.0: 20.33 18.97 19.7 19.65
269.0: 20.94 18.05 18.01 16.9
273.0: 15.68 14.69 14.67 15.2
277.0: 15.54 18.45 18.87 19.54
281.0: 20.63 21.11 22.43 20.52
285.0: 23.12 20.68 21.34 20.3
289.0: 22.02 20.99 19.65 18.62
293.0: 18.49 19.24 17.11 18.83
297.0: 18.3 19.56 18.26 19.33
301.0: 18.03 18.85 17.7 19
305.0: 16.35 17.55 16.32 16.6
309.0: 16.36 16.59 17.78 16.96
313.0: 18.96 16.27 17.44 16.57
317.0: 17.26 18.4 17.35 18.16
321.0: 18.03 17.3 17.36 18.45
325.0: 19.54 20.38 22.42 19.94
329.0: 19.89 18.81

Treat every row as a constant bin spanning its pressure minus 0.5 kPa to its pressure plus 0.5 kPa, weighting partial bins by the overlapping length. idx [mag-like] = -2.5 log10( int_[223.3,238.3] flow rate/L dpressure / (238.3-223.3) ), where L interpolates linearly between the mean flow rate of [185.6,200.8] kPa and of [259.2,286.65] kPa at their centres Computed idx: 0.15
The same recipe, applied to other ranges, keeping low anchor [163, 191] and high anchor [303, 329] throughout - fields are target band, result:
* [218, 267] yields -0.059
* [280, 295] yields -0.168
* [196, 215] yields 0.034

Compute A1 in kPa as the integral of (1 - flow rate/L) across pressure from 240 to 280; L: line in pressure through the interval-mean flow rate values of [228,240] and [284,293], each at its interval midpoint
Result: -3.3 kPa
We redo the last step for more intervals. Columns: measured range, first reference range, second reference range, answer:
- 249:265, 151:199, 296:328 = -2.3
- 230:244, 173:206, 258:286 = 0.9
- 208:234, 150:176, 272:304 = 3.0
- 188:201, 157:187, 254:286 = 0.6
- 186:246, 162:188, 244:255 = 6.4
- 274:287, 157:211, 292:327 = -1.2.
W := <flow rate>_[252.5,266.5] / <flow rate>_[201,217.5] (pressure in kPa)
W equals 1.2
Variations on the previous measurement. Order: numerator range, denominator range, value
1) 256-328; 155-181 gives 1.16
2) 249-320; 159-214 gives 1.17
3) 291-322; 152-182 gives 1.09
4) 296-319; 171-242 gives 1.10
